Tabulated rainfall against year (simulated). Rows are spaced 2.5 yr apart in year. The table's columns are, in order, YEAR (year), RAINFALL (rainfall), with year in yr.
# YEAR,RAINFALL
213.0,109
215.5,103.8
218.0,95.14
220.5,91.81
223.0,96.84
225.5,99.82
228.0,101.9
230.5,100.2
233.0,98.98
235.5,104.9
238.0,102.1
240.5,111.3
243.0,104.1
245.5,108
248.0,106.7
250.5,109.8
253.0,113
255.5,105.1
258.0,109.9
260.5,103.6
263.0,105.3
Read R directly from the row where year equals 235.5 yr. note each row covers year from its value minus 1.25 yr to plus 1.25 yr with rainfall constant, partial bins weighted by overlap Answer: 104.9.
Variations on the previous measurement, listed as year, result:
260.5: 103.6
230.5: 100.2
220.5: 91.81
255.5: 105.1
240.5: 111.3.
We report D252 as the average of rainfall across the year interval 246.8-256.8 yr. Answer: 109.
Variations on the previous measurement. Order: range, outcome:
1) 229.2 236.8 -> 101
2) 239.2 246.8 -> 108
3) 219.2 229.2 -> 97.6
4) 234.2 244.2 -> 106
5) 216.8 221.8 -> 93.5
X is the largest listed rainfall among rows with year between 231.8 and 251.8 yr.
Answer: 111.3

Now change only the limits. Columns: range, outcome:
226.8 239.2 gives 104.9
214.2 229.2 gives 103.8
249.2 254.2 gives 113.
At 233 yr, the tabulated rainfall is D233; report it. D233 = 98.98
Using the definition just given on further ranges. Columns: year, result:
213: 109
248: 106.7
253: 113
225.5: 99.82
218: 95.14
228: 101.9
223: 96.84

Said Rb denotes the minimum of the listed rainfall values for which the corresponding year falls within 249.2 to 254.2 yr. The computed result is 109.8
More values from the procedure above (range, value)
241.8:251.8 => 104.1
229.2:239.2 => 98.98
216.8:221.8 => 91.81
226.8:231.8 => 100.2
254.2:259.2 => 105.1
